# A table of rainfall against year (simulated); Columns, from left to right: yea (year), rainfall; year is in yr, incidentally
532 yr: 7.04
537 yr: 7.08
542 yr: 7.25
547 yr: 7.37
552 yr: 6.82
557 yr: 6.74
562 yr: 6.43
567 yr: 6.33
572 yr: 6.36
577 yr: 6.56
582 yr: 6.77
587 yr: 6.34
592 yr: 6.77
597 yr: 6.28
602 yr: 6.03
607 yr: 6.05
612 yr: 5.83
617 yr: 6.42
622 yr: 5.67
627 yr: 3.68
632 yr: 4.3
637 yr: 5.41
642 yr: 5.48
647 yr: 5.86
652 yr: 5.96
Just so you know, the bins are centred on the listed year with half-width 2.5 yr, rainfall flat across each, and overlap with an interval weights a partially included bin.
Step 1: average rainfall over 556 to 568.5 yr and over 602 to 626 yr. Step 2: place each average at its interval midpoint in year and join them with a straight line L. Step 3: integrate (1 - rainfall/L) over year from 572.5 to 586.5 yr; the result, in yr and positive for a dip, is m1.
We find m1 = -0.7 yr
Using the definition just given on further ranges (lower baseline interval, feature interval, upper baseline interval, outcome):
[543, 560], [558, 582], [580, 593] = 1.08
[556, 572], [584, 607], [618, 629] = -2.72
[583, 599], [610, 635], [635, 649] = 3.26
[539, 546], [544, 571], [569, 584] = 0.87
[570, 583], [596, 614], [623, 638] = -1.89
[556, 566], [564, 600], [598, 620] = -0.85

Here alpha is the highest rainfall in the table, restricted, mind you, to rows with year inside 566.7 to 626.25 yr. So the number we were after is 6.77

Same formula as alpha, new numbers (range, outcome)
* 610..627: 6.42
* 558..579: 6.56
